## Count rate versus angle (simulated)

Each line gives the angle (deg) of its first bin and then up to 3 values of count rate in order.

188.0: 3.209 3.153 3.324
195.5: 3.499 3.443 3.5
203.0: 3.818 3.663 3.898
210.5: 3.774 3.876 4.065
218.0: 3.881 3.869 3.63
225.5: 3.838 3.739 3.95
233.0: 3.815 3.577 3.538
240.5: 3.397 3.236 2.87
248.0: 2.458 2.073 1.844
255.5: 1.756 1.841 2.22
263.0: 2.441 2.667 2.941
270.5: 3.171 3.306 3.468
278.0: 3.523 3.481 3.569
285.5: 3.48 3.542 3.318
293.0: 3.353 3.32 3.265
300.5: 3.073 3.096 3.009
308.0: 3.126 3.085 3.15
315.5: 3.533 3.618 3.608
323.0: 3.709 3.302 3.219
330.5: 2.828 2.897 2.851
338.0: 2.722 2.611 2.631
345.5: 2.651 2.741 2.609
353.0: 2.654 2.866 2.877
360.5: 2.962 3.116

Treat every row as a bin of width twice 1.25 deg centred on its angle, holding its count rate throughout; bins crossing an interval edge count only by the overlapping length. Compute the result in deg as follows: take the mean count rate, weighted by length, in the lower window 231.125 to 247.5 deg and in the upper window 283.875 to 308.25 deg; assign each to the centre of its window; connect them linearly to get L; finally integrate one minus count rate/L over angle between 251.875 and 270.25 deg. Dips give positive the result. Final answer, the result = 5.72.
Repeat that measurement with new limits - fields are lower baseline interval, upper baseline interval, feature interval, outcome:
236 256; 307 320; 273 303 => -2.85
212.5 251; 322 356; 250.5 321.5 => 2.73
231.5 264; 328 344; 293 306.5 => -2.03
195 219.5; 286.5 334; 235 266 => 8.47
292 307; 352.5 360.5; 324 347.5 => 0.82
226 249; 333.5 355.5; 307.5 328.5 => -3.71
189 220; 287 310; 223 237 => -0.88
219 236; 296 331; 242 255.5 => 4.60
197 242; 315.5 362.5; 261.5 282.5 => 1.67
